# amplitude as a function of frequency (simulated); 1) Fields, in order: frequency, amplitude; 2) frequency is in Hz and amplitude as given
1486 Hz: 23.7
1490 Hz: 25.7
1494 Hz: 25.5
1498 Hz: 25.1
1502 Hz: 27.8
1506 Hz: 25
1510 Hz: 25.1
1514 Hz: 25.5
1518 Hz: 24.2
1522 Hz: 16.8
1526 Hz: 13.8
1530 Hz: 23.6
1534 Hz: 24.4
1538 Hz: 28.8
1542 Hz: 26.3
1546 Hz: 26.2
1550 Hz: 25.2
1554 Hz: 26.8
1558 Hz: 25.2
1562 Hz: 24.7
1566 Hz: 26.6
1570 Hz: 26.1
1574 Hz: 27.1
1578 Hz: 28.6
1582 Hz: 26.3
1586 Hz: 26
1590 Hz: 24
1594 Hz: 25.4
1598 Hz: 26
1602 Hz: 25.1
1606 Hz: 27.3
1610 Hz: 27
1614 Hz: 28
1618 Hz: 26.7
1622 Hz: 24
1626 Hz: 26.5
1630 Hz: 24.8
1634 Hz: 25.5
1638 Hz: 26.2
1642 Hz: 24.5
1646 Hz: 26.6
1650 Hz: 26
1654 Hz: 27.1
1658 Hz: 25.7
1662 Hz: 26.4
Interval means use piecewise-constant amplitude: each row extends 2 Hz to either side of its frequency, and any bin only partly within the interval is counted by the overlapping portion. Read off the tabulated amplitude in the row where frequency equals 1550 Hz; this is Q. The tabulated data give 25.2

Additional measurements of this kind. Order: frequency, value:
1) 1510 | 25.1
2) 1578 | 28.6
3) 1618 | 26.7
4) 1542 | 26.3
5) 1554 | 26.8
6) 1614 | 28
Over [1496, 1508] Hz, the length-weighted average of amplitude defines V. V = 26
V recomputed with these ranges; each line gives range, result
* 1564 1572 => 26.4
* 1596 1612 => 26.4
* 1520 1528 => 15.3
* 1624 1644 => 25.5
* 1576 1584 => 27.5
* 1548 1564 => 25.5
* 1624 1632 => 25.6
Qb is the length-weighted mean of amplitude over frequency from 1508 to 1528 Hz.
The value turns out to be 21.1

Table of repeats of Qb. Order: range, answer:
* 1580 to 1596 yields 25.4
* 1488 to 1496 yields 25.6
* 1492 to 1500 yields 25.3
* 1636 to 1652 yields 25.8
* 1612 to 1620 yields 27.4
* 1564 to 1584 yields 26.9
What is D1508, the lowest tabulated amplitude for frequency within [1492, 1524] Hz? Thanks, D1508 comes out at 16.8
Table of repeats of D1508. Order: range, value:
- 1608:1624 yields 24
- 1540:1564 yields 24.7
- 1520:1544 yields 13.8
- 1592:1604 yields 25.1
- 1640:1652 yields 24.5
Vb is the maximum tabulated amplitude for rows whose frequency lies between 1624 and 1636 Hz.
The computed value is 26.5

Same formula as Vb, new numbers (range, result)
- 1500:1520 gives 27.8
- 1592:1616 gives 28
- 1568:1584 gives 28.6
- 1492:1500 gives 25.5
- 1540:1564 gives 26.8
